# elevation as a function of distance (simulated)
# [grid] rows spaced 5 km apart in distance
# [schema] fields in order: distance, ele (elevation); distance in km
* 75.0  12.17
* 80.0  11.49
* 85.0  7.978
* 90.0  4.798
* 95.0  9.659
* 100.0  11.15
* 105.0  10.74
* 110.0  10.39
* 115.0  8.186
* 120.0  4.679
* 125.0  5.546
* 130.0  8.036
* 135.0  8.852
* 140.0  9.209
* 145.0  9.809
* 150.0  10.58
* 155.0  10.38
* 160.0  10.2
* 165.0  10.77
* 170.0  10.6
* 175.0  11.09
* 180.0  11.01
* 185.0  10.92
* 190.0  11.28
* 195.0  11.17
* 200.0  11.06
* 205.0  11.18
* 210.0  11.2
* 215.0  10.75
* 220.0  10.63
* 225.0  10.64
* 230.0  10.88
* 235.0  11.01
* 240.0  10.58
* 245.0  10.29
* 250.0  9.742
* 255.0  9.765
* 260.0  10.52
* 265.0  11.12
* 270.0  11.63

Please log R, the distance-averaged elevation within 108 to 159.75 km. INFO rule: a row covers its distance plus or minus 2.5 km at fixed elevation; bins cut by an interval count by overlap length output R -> 8.62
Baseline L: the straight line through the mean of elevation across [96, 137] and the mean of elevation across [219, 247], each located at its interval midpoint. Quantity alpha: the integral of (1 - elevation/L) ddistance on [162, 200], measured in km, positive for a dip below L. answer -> -5.0 km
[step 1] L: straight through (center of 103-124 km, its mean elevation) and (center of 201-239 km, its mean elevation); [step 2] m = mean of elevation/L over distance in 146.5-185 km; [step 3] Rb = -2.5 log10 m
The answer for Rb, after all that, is -0.12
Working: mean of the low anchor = 8.23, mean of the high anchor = 10.9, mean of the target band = 10.7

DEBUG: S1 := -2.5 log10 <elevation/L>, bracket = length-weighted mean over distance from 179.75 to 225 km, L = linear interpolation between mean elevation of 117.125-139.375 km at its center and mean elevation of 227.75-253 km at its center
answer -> -0.185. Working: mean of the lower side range 7.01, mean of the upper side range 10.5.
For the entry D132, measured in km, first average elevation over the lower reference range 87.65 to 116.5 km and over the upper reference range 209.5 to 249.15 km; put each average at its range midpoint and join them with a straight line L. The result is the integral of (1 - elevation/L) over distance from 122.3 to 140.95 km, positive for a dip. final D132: 3.5 km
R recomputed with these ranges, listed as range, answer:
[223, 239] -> 10.8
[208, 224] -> 10.8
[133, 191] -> 10.4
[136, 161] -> 9.95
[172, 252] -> 10.8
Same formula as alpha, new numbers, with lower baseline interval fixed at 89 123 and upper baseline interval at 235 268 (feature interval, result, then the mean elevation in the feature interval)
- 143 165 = -2.6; 10.3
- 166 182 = -2.4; 10.9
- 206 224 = -1.6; 10.9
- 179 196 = -2.6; 11.1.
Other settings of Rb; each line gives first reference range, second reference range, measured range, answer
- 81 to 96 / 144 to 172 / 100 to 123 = -0.029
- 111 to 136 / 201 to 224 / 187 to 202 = -0.102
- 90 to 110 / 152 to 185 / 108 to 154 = 0.211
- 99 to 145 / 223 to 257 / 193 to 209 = -0.140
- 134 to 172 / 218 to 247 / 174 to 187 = -0.072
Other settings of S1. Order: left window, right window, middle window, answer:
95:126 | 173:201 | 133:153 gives 0.01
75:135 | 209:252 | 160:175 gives -0.11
